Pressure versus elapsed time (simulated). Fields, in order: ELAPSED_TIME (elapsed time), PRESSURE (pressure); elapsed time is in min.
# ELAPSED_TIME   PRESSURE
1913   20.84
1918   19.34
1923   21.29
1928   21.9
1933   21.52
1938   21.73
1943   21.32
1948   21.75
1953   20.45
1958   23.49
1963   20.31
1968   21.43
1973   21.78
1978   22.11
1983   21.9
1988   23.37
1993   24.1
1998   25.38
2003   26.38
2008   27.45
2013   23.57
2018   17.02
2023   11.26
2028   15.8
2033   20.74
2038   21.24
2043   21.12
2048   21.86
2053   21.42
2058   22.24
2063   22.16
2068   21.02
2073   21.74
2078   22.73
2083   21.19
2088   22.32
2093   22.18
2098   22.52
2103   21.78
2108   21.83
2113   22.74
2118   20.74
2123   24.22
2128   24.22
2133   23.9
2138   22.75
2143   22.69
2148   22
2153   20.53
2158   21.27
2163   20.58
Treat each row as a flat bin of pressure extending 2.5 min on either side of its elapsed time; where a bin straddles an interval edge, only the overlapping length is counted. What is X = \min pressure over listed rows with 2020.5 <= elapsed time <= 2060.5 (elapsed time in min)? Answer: 11.26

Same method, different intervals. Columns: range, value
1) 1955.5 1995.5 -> 20.31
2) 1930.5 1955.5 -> 20.45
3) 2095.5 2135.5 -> 20.74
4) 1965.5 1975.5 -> 21.43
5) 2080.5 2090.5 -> 21.19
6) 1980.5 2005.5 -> 21.9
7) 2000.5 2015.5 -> 23.57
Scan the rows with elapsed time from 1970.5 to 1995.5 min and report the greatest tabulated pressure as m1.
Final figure 24.1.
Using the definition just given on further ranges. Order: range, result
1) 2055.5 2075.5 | 22.24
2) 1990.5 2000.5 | 25.38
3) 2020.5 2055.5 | 21.86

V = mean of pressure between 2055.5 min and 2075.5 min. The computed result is 21.8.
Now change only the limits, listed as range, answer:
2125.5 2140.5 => 23.6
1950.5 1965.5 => 21.4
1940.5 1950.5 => 21.5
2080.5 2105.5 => 22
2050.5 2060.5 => 21.8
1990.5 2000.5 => 24.7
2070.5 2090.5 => 22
